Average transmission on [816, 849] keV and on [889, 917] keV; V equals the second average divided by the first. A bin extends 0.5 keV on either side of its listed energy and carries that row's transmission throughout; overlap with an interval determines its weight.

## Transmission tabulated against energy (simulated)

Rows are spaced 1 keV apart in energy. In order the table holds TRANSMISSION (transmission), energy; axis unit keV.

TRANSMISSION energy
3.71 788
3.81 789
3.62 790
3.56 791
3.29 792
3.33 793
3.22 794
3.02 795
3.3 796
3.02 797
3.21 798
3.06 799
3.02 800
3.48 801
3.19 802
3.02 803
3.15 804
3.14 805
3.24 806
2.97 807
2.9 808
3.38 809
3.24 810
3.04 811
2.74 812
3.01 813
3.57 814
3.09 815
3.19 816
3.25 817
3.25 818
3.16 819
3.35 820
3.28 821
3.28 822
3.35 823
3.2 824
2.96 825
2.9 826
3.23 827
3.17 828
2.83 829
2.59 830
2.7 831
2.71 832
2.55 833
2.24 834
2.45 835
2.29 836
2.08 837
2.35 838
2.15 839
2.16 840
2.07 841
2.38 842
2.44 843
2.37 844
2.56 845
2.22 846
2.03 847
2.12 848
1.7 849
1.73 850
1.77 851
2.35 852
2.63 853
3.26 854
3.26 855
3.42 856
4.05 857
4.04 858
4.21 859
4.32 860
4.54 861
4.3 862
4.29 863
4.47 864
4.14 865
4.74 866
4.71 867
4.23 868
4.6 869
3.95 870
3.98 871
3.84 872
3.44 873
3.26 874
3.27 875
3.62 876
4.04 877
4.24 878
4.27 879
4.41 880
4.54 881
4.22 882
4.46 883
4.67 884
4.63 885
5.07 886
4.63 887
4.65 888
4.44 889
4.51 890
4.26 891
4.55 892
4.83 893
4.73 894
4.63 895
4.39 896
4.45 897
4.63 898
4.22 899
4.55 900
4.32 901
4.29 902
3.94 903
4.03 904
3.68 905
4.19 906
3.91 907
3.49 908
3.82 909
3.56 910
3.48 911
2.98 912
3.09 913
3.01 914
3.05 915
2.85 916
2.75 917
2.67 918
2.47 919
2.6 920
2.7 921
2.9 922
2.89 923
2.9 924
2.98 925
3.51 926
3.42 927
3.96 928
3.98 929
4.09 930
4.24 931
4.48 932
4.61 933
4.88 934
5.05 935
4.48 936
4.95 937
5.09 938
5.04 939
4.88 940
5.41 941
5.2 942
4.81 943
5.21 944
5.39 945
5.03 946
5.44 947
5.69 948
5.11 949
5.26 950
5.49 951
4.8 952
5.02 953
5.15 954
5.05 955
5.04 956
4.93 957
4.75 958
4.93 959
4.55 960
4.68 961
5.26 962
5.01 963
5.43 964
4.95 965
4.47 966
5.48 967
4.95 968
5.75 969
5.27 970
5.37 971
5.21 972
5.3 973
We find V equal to 1.5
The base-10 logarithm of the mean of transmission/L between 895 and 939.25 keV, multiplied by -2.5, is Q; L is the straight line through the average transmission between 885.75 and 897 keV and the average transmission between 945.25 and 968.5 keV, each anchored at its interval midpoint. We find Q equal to 0.25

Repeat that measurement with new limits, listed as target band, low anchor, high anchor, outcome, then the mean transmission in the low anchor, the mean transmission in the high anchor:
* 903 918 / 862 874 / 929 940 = 0.297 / 4.18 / 4.67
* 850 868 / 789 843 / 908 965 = -0.088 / 2.98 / 4.28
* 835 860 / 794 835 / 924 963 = 0.328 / 3.07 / 4.76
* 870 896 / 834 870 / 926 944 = -0.168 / 3.1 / 4.61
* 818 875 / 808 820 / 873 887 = 0.184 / 3.17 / 4.2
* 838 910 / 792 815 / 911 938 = -0.114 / 3.15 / 3.55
